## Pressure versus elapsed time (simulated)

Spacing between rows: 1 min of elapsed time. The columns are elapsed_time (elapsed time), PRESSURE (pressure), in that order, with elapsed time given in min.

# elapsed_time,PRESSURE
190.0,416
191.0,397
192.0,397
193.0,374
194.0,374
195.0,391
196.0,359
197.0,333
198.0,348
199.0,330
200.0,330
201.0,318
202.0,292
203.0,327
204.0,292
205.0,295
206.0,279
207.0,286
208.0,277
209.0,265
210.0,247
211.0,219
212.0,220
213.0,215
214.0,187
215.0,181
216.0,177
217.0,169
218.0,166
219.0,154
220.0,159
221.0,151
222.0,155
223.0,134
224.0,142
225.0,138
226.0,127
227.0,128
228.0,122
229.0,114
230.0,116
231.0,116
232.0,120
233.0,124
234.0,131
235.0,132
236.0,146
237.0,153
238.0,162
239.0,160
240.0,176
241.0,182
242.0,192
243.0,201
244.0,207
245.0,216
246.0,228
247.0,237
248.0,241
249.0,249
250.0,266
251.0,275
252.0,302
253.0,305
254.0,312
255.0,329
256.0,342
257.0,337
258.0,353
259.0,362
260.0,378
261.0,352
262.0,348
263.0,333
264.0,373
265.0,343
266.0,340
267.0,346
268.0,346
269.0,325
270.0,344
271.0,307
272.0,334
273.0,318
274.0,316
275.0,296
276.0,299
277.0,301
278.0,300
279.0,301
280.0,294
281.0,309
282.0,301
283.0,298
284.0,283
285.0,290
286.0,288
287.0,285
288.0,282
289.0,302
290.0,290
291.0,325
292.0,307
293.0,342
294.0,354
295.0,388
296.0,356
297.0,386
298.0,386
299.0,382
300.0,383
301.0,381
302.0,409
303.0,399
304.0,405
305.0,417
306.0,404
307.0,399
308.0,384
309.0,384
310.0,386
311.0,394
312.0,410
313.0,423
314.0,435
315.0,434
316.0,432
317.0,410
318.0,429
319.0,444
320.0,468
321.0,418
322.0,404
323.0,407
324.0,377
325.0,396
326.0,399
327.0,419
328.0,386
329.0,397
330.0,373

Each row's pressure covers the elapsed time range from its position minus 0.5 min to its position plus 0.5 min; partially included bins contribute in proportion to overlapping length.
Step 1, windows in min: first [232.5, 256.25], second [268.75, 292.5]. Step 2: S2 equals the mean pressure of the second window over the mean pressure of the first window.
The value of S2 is 1.4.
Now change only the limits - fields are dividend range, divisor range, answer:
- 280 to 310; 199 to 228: 1.62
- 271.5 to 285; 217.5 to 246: 1.99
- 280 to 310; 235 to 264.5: 1.32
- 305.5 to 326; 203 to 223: 1.90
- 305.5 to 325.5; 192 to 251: 1.89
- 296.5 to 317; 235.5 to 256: 1.75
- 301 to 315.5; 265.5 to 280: 1.27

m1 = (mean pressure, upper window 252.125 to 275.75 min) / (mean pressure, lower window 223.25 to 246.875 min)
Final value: 2.2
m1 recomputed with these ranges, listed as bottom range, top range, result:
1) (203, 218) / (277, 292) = 1.25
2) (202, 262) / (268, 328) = 1.66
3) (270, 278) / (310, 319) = 1.35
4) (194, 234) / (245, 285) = 1.42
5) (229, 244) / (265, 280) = 2.11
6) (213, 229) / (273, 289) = 1.94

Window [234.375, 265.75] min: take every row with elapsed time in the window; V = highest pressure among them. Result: 378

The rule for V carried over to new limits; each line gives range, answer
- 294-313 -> 423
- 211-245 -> 220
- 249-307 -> 417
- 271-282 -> 334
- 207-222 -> 286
